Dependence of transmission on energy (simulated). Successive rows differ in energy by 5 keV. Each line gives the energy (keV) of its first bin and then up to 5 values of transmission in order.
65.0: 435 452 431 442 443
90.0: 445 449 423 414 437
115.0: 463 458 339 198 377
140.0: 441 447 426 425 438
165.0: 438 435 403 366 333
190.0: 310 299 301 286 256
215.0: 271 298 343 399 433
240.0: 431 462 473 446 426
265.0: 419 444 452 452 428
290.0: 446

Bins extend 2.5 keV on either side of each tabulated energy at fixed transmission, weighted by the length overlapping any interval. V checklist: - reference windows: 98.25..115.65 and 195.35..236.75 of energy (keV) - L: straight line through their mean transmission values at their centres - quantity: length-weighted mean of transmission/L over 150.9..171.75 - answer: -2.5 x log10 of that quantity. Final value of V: -0.15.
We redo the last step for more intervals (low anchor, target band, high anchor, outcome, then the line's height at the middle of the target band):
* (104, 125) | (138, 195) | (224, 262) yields 0.08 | 432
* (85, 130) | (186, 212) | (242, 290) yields 0.42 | 433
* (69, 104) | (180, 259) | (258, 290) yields 0.22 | 438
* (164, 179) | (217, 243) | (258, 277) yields 0.13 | 428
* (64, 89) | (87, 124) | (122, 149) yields -0.09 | 404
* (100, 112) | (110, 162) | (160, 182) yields 0.05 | 420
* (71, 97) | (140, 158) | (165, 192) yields -0.10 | 397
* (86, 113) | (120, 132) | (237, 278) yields 0.37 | 436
